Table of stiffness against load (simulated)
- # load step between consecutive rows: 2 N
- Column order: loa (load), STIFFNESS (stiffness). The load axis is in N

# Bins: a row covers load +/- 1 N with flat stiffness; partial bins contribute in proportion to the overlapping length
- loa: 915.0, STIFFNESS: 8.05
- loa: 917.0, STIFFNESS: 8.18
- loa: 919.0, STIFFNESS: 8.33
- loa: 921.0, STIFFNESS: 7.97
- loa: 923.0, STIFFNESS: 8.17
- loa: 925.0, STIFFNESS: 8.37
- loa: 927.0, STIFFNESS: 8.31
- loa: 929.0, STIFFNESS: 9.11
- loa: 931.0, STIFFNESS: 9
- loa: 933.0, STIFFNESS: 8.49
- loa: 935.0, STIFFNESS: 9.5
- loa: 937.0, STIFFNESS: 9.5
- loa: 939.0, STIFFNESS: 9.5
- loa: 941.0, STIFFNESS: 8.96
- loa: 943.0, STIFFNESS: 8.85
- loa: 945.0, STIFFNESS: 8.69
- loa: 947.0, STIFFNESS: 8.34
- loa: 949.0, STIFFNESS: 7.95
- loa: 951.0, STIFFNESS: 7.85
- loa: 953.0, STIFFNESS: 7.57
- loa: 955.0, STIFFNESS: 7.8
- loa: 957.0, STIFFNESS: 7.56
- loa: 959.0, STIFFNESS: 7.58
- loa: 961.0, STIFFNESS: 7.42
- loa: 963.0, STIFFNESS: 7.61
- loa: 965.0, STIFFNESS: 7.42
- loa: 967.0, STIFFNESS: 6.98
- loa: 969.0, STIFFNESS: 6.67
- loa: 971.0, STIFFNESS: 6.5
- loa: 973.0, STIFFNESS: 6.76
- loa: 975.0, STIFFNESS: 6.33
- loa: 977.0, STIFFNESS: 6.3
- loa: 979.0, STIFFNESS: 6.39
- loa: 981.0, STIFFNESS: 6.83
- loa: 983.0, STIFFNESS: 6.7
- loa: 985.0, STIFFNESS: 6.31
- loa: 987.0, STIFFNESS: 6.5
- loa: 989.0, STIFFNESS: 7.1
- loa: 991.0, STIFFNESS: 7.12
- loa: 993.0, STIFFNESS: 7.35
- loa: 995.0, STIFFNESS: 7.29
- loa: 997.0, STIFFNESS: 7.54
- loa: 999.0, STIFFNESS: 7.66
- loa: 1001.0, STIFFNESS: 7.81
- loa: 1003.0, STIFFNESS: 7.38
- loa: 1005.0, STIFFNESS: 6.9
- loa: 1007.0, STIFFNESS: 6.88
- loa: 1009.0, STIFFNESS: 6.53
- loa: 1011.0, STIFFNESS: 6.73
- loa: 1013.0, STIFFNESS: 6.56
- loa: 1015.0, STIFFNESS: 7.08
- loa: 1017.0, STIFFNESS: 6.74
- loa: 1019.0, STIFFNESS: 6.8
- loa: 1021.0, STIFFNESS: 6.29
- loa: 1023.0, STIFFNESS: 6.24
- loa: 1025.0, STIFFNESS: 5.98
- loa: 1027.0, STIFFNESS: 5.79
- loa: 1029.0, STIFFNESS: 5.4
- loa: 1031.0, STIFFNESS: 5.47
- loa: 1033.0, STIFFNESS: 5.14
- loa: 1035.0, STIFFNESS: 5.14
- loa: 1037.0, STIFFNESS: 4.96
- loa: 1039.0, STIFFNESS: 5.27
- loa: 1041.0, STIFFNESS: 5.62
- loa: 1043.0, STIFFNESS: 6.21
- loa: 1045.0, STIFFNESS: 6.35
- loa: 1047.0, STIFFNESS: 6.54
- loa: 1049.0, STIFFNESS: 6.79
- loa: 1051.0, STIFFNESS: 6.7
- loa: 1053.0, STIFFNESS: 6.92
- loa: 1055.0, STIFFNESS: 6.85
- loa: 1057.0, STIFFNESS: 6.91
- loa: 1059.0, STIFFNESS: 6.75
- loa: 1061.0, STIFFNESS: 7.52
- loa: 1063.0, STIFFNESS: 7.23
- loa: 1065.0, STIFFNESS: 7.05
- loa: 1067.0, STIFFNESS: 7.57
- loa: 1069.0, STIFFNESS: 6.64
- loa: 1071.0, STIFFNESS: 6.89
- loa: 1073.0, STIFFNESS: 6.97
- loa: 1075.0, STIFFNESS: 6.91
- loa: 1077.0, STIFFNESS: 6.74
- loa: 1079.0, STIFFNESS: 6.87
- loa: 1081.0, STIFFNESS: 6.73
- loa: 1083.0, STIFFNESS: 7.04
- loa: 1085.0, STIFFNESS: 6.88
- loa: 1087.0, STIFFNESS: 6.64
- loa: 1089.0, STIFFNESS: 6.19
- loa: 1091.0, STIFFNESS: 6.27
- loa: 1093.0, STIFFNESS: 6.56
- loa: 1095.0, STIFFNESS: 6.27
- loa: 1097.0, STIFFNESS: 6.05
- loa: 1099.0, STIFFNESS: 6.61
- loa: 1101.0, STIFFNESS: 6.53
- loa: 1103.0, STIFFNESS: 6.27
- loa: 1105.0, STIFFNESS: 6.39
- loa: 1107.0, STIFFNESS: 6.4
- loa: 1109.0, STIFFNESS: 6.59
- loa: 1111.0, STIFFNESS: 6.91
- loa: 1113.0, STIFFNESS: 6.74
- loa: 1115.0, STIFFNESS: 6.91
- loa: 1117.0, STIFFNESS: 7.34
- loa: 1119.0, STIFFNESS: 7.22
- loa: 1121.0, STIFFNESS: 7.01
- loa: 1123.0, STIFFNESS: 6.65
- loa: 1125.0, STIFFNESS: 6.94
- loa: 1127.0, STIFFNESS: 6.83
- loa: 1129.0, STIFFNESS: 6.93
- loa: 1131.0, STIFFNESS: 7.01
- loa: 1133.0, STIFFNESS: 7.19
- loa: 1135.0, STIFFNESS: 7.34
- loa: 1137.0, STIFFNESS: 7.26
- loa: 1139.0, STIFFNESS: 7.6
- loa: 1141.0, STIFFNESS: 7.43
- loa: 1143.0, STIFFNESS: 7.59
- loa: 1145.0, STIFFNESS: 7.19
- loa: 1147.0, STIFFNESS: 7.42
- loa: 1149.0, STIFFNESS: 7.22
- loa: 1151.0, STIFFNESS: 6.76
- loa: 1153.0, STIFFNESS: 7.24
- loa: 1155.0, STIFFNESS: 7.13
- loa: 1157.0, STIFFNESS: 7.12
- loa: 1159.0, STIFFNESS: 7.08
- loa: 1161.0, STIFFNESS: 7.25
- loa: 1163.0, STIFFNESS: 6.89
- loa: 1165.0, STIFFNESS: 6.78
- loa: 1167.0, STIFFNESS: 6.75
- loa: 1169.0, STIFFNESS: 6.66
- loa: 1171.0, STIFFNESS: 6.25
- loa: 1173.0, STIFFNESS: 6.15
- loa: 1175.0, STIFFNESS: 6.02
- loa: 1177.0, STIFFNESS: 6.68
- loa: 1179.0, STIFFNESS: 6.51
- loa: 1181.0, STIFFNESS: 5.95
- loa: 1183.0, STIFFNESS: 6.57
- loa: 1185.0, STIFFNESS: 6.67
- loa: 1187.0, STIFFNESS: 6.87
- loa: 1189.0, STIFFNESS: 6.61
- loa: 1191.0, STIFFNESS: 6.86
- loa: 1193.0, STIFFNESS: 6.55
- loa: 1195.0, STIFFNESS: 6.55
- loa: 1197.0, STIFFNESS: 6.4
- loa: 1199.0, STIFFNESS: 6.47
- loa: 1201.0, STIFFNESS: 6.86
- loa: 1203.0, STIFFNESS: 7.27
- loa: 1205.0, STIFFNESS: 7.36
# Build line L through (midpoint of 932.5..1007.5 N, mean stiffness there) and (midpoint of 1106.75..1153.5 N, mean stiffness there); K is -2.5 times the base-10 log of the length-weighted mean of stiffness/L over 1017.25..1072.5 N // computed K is 0.15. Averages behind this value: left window 7.52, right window 7.08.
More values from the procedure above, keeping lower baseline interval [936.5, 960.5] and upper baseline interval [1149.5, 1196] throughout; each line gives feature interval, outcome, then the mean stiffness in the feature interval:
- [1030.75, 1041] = 0.42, 5.22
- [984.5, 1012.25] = 0.12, 7.09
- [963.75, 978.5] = 0.21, 6.71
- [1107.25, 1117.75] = 0.04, 6.85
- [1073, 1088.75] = 0.08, 6.81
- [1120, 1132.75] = 0.02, 6.91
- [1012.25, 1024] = 0.18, 6.62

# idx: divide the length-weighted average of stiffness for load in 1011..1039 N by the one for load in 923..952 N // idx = 0.68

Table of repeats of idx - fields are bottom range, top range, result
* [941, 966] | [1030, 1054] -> 0.75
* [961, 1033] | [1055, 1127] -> 1.01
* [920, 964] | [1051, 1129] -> 0.81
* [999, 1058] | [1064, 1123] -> 1.06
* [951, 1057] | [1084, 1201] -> 1.02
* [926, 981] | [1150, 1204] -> 0.85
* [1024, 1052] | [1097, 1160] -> 1.20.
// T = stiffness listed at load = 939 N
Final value 9.5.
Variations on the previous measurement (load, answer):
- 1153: 7.24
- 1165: 6.78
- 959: 7.58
